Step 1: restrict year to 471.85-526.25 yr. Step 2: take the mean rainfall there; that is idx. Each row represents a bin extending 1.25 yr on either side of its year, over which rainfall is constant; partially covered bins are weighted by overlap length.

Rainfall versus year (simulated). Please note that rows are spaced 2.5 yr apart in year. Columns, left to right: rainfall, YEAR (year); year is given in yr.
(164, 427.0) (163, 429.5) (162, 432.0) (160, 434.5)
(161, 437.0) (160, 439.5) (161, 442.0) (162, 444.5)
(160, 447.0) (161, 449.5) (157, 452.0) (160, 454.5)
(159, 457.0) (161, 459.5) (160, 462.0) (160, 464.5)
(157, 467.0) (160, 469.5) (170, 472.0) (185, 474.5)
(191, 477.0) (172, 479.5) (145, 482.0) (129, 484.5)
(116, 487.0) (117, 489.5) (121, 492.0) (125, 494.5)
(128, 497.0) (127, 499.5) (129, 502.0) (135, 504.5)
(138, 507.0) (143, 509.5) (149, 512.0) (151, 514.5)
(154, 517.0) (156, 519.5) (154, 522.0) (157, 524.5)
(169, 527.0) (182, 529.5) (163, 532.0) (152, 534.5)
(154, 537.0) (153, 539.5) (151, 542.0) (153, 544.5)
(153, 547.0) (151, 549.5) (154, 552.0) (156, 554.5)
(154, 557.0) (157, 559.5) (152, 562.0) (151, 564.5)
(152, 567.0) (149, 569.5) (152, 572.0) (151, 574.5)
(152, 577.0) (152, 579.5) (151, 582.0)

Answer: 145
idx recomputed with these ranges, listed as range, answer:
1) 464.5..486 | 163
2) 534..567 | 153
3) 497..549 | 151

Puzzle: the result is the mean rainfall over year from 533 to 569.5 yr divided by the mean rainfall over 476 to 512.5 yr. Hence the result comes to 1.12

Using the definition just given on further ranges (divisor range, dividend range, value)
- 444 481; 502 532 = 0.93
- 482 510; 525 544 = 1.25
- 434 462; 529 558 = 0.97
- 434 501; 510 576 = 1.01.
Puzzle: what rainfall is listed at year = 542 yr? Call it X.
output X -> 151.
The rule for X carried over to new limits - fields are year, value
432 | 162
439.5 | 160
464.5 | 160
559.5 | 157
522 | 154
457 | 159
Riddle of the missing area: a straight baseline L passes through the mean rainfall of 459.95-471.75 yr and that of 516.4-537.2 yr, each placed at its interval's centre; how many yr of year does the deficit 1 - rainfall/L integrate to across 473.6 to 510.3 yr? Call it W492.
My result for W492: 4.8 yr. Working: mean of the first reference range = 160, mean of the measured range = 140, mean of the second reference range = 161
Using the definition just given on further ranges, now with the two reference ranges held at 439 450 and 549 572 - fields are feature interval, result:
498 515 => 2.00 yr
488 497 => 2.04 yr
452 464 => 0.02 yr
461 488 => -0.03 yr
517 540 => -0.71 yr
